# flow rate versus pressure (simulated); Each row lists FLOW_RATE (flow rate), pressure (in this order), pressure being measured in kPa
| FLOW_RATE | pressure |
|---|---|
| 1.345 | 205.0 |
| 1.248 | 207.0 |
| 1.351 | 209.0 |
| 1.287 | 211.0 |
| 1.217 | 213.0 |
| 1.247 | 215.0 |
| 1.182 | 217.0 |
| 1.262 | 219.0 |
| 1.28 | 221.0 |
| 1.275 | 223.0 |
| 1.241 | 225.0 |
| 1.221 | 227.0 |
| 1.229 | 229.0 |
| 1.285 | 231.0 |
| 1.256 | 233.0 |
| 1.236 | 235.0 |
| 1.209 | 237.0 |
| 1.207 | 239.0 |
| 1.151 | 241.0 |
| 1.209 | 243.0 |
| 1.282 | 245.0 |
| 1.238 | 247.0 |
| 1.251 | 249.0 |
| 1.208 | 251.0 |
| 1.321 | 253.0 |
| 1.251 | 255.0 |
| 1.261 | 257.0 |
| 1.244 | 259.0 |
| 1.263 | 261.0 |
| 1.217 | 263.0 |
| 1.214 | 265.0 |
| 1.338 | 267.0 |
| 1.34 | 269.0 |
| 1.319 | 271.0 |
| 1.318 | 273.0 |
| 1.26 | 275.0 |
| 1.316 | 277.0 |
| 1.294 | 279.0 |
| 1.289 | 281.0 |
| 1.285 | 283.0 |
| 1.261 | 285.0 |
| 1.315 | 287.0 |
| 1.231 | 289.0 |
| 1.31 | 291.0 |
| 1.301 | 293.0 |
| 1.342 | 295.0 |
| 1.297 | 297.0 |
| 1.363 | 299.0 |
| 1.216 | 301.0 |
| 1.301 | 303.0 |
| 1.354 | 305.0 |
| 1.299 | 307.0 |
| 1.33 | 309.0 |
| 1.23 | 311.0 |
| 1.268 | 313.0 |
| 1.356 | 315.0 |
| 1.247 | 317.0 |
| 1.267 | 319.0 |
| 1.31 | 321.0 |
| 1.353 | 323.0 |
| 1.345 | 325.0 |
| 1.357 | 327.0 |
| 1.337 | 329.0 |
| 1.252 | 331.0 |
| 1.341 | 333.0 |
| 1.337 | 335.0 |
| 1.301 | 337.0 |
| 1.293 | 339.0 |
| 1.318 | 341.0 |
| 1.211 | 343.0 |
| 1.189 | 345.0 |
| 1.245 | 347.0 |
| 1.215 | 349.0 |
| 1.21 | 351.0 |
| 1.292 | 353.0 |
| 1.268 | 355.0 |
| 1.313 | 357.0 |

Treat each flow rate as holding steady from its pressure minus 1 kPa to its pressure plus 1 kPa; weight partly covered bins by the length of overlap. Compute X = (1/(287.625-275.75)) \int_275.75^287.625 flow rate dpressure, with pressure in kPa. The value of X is 1.29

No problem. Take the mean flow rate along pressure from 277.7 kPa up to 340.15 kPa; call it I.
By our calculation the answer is 1.3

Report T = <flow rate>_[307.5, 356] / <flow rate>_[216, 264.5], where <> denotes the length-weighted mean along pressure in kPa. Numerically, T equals 1.04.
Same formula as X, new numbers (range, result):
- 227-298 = 1.27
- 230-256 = 1.24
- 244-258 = 1.26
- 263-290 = 1.29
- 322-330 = 1.35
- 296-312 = 1.3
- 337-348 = 1.26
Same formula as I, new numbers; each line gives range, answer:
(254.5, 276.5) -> 1.28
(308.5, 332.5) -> 1.3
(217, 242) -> 1.24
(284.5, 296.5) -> 1.29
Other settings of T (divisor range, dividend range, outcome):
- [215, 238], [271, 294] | 1.04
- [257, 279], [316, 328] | 1.02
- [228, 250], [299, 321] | 1.05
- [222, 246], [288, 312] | 1.05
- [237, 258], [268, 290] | 1.05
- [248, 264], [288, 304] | 1.03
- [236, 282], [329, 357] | 1.01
